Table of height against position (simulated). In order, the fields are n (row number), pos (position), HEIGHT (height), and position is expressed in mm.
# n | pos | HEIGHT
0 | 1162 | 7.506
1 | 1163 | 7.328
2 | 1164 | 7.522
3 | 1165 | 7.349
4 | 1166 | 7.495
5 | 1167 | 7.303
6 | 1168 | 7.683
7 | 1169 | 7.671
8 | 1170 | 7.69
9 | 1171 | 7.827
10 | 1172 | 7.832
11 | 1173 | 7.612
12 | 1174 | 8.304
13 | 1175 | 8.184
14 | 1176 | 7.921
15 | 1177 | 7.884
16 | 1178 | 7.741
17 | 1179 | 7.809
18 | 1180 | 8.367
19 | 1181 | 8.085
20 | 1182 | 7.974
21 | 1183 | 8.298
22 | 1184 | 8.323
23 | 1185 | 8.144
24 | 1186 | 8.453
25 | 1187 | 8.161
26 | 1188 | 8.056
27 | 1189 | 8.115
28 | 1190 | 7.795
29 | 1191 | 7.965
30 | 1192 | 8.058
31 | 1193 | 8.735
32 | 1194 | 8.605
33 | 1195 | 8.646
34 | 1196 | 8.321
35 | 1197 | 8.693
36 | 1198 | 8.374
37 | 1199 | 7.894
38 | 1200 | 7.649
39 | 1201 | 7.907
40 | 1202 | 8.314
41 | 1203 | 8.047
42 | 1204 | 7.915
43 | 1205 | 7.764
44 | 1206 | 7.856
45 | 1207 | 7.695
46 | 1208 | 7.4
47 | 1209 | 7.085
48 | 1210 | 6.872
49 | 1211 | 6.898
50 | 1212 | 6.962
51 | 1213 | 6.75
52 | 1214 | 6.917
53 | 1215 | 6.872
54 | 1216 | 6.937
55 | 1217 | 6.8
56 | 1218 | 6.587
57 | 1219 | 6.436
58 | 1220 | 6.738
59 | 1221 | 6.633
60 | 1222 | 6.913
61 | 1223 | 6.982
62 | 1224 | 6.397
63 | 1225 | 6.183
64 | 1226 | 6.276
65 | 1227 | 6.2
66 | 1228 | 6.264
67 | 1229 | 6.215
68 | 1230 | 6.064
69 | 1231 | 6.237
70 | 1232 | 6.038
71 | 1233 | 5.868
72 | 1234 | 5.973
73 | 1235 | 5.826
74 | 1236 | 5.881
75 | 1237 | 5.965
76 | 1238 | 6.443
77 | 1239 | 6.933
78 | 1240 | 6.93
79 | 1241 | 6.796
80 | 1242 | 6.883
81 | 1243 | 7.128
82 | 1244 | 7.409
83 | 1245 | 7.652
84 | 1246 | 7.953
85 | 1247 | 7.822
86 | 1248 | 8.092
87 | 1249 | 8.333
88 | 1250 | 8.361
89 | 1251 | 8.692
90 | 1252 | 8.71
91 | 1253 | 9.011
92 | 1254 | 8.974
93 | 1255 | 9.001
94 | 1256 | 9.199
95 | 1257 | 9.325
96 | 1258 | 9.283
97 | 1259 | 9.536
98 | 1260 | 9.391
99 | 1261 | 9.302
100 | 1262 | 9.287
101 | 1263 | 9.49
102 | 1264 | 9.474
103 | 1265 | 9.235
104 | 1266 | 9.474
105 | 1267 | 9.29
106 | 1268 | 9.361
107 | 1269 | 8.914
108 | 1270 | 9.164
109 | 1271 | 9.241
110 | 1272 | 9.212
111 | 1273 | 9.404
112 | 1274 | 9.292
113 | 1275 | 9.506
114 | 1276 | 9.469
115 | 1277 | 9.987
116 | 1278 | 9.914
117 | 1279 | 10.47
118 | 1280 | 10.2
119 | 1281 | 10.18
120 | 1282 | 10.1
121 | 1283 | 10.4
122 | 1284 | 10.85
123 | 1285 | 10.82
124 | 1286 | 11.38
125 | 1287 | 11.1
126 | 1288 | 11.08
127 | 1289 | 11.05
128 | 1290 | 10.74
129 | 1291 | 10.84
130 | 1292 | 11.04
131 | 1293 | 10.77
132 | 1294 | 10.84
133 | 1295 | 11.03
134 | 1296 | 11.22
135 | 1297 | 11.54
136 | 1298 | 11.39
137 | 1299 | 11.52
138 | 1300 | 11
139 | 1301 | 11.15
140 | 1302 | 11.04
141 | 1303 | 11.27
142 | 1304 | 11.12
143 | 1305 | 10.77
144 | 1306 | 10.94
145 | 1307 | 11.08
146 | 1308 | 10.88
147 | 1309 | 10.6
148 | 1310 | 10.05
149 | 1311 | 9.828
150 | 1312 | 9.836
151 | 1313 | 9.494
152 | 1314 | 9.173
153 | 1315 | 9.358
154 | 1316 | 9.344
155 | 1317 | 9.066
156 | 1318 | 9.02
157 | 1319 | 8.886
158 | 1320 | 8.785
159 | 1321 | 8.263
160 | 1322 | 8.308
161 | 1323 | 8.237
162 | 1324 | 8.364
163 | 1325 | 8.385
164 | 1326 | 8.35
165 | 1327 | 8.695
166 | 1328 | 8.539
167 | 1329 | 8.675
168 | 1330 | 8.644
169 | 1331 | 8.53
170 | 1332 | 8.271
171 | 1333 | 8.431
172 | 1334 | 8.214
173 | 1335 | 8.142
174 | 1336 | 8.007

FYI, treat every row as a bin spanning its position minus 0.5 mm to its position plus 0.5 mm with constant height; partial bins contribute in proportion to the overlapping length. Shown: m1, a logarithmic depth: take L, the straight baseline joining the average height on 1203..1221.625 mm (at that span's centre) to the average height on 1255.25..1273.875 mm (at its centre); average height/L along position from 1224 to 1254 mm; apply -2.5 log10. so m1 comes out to 0.18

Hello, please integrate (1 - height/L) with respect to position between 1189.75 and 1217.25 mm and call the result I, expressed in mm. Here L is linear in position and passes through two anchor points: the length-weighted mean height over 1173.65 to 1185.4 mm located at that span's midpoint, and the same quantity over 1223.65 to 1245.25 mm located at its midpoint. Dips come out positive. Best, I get -1.3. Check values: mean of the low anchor 8.08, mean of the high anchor 6.42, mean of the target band 7.71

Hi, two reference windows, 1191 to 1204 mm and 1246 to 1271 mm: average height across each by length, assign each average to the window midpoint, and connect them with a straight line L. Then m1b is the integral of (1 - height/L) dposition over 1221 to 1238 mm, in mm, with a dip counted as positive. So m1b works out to 4.8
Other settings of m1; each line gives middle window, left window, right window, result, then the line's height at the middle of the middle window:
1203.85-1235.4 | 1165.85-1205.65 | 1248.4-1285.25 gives 0.274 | 8.63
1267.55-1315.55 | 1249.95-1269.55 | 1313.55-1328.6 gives -0.165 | 8.94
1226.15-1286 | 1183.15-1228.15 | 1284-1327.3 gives 0.061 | 8.86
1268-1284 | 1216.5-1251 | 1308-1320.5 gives -0.183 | 8.21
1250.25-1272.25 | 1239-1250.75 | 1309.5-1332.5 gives -0.172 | 7.85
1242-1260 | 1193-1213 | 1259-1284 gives 0.074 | 9.07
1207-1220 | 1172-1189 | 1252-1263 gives 0.234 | 8.57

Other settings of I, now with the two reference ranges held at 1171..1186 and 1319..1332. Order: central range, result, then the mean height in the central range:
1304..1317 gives -2.6 mm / 10.1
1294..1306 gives -3.9 mm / 11.2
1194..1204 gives -0.1 mm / 8.21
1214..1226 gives 2.2 mm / 6.67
